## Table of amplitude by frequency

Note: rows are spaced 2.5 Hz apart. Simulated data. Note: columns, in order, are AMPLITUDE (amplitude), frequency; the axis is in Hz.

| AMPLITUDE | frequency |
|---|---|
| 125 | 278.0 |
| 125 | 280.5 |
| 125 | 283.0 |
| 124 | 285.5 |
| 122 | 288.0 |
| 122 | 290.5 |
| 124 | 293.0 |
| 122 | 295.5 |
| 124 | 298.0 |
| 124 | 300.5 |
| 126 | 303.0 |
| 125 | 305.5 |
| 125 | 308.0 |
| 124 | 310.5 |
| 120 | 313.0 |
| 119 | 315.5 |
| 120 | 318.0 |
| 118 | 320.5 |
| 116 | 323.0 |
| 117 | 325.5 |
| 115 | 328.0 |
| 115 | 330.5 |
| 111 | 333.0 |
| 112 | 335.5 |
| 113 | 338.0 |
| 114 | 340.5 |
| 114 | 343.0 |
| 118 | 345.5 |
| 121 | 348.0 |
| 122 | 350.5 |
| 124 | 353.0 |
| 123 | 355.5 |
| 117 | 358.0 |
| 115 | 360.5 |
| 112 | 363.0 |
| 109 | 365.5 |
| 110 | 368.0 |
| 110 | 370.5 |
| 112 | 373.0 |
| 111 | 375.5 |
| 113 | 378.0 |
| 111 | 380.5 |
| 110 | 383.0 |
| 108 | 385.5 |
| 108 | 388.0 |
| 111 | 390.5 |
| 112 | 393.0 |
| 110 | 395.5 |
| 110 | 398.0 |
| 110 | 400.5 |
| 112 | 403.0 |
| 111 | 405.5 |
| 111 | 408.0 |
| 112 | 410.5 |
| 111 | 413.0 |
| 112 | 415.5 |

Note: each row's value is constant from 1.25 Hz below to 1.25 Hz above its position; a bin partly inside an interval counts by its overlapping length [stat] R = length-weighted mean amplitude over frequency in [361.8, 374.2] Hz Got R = 111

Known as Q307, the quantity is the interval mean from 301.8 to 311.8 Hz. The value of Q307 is 125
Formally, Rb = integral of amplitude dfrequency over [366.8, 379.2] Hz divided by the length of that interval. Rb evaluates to 111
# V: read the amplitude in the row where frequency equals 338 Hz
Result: 113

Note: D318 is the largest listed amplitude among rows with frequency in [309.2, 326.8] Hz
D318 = 124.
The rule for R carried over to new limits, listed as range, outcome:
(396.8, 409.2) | 111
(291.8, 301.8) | 124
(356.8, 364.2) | 115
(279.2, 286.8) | 125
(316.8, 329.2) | 117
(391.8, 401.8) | 110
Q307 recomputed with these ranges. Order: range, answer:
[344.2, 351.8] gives 120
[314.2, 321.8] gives 119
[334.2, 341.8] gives 113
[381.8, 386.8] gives 109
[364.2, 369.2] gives 110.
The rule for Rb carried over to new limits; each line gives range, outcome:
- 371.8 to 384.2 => 111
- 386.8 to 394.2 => 110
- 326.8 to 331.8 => 115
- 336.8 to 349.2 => 116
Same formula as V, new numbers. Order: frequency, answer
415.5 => 112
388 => 108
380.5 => 111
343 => 114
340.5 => 114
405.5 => 111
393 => 112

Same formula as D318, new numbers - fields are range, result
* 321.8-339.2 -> 117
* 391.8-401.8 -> 112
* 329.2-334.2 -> 115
